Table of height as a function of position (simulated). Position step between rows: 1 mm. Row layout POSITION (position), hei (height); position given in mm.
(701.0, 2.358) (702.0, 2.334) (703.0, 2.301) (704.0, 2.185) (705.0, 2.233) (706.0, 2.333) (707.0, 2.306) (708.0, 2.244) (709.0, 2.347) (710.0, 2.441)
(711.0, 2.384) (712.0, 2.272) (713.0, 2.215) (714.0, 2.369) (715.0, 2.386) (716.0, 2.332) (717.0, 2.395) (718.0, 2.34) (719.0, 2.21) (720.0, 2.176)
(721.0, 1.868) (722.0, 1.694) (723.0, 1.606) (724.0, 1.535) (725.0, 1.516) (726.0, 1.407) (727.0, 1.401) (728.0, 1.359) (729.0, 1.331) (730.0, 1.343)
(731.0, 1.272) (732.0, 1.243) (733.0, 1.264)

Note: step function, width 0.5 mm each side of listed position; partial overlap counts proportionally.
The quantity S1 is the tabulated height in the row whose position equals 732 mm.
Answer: 1.243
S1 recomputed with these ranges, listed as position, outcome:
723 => 1.606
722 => 1.694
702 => 2.334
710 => 2.441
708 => 2.244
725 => 1.516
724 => 1.535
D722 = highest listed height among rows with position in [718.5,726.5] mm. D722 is 2.21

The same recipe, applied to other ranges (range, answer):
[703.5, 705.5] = 2.233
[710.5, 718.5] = 2.395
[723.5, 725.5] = 1.535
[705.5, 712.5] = 2.441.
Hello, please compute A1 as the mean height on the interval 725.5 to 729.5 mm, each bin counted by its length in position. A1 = 1.37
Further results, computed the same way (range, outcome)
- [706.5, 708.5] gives 2.28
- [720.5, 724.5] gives 1.68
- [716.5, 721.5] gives 2.2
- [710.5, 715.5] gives 2.33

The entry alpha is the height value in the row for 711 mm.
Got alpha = 2.384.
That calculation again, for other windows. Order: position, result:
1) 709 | 2.347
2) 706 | 2.333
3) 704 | 2.185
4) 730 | 1.343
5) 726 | 1.407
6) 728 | 1.359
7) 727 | 1.401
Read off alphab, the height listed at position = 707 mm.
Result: 2.306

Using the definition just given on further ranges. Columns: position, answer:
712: 2.272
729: 1.331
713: 2.215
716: 2.332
